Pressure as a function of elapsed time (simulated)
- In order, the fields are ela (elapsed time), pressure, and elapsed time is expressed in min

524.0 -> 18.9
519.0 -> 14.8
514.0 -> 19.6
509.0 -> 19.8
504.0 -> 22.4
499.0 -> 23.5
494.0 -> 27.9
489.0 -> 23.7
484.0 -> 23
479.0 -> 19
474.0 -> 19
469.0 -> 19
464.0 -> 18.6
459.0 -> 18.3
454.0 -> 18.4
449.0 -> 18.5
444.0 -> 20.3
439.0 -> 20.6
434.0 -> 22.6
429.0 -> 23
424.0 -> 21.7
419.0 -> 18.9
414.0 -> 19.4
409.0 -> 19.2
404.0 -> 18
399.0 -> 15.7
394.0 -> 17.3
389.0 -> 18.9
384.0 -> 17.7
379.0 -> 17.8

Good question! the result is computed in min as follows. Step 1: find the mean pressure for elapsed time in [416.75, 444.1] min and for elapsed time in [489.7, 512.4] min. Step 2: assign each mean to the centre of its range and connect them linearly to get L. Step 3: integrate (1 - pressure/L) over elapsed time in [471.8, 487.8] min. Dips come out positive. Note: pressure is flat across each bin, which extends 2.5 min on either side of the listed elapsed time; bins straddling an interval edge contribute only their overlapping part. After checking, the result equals 1.45 min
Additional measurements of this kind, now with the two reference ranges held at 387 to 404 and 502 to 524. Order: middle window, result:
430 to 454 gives -3.2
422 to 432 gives -2.6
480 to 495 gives -4.2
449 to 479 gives -0.5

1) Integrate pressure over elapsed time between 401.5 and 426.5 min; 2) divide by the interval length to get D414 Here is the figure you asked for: 19.4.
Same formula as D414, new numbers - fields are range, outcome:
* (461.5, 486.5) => 19.7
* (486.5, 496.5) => 25.8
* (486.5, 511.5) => 23.5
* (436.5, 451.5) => 19.8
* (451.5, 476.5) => 18.7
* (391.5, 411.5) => 17.6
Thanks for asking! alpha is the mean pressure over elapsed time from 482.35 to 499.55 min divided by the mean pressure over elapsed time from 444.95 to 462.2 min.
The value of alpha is 1.33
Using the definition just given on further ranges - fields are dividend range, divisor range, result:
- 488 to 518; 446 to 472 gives 1.20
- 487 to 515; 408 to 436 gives 1.10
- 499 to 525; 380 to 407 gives 1.11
